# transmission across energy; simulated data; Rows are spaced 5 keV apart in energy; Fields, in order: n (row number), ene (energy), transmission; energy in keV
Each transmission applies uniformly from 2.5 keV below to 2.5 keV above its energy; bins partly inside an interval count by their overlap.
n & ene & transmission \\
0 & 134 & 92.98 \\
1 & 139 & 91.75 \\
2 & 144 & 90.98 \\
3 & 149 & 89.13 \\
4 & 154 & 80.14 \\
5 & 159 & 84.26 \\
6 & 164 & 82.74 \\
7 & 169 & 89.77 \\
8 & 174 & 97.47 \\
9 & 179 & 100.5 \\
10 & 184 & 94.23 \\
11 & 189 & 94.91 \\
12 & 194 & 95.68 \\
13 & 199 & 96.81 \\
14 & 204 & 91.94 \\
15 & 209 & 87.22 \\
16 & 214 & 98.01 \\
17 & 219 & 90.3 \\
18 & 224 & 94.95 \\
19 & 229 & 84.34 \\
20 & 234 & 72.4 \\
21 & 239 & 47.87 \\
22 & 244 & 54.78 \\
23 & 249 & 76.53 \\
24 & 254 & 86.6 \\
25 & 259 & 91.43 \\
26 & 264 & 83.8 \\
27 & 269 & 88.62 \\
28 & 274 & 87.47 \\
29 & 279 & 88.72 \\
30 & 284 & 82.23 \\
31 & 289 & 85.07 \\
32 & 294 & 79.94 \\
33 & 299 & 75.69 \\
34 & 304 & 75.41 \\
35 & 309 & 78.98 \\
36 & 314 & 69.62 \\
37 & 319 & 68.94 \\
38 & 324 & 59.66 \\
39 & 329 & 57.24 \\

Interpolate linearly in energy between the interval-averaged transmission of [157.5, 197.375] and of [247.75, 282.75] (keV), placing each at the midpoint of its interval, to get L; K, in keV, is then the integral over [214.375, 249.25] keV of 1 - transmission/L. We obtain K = 5.2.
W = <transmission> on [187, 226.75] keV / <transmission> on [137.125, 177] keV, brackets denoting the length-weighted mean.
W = 1.06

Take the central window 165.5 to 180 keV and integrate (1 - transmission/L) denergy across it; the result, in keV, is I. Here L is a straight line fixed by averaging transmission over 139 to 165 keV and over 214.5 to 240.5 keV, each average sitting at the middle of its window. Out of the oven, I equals -1.69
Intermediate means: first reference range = 86.2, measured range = 94.5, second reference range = 80.7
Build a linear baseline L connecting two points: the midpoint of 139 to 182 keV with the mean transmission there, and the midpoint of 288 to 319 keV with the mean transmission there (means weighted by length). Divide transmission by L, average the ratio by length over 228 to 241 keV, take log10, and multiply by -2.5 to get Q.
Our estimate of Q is 0.228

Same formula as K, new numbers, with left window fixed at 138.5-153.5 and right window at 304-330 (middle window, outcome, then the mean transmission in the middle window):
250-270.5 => -3.2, 86.8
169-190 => -2.7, 96.1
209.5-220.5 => -1.7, 93.2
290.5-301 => -1.1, 78.6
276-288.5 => -2.2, 85.5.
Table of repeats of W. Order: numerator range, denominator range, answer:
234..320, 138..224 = 0.85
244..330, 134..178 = 0.88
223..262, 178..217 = 0.80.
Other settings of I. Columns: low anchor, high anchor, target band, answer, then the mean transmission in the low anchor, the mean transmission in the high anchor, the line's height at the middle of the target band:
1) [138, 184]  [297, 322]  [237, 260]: 2.68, 89.8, 73.4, 80.1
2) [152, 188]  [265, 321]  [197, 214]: -1.05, 90.2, 80.3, 87.3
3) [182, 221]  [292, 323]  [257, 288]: -2.48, 93.7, 73.9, 80.5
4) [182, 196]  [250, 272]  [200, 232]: 0.29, 94.9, 86.9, 91.9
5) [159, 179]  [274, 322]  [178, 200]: -1.83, 90.6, 78.6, 88.7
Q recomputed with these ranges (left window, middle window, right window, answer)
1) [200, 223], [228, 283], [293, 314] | 0.08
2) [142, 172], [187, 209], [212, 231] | -0.05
